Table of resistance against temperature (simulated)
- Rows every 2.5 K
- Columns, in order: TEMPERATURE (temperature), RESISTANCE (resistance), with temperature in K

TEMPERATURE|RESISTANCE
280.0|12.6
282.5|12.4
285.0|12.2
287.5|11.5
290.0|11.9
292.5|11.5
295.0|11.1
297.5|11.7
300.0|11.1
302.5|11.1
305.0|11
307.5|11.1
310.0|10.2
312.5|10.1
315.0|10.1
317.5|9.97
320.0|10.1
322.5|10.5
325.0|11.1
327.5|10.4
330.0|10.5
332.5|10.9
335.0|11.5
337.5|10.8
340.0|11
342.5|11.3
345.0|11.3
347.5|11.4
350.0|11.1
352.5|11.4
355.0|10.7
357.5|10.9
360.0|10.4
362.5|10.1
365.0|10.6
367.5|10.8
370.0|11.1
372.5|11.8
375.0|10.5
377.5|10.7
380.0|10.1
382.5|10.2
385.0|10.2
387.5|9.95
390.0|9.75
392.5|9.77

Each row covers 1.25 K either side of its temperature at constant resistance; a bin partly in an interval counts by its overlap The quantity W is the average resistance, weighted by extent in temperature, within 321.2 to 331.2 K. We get 10.6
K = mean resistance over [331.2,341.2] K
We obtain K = 11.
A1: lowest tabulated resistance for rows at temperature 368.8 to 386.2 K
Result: 10.1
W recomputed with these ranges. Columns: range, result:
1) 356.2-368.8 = 10.6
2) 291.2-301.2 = 11.4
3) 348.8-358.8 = 11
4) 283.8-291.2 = 11.9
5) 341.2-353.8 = 11.3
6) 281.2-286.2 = 12.3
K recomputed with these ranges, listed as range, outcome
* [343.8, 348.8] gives 11.3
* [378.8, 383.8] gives 10.2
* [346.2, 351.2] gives 11.3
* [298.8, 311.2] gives 10.9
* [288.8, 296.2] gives 11.5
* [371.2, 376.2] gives 11.2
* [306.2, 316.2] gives 10.4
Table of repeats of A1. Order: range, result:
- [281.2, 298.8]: 11.1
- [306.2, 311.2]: 10.2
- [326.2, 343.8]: 10.4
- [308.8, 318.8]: 9.97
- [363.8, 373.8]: 10.6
